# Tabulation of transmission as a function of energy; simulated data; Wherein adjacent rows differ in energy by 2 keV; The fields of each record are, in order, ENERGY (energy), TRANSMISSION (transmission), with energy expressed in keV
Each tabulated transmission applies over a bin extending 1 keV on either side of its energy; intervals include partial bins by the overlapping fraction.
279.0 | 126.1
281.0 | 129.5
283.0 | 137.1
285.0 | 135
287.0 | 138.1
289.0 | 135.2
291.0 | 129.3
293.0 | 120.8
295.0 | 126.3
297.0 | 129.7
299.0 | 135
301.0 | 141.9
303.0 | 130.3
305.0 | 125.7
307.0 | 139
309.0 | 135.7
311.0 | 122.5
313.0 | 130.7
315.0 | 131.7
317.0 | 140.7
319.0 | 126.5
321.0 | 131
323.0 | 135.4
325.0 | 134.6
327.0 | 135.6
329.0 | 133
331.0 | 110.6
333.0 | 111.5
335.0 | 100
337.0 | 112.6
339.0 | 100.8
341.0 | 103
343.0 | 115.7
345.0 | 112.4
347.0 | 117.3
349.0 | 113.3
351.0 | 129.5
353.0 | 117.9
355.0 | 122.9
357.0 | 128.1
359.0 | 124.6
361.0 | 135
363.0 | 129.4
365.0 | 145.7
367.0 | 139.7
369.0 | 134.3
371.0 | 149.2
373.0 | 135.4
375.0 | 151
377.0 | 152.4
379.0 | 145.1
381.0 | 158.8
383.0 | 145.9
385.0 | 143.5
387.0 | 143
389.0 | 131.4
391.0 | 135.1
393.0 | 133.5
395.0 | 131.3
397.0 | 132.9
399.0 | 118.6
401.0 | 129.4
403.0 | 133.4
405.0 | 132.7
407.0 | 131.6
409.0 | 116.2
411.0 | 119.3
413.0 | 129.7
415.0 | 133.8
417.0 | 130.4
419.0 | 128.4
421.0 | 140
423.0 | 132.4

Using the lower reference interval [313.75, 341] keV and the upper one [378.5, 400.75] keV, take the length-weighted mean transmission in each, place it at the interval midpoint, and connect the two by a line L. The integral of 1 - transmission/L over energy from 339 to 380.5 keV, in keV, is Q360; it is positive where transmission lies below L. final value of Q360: 0.31 keV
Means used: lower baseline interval 123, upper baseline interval 138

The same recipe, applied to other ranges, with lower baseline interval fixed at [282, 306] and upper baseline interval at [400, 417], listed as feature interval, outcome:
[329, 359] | 3.6 keV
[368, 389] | -2.6 keV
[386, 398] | -0.5 keV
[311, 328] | -0.2 keV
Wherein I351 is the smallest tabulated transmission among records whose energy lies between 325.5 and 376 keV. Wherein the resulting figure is 100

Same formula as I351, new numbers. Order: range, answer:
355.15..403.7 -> 118.6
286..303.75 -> 120.8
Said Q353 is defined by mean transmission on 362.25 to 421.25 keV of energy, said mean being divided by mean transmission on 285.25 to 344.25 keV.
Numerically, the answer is 1.08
